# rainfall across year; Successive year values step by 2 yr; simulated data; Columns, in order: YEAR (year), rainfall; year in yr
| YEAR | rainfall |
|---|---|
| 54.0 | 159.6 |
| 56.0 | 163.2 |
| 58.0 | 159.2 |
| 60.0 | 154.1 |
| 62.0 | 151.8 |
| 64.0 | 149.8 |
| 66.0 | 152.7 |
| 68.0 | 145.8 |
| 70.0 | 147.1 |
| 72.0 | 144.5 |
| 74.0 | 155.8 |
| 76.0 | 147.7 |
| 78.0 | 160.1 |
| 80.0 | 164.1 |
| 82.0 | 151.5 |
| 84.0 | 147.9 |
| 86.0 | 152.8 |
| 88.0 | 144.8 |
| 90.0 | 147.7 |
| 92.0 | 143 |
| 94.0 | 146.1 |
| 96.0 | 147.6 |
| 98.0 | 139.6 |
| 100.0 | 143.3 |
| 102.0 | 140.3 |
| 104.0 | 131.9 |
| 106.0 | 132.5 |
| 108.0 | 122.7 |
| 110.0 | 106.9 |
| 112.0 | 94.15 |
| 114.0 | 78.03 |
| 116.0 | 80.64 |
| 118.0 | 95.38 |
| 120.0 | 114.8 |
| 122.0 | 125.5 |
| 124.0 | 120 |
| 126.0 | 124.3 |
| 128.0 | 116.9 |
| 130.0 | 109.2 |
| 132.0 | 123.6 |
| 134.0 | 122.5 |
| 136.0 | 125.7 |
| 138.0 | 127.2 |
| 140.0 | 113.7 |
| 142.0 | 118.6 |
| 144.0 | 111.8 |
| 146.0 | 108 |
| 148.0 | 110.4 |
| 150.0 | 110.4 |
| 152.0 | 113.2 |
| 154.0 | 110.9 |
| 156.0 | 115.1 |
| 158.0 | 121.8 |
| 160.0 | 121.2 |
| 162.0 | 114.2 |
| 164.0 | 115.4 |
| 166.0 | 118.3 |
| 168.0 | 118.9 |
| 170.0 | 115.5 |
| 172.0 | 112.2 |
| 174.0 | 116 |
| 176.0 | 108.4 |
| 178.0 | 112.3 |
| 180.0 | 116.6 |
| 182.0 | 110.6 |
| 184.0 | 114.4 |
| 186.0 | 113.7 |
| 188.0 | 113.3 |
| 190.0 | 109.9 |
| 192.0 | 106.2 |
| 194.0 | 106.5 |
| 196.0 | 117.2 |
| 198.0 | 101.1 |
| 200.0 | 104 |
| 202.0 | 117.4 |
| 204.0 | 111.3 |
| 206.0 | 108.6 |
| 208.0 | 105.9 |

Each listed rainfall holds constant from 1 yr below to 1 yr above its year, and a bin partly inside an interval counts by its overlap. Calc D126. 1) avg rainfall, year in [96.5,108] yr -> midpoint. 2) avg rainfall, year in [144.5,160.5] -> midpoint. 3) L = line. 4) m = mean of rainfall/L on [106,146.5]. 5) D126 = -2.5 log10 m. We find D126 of 0.115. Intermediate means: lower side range 137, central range 113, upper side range 114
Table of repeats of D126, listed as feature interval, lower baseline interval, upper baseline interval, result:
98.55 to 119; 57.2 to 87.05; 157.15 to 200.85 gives 0.225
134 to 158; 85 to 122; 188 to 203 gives 0.023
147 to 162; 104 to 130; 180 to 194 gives -0.037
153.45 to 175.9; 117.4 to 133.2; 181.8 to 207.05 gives -0.028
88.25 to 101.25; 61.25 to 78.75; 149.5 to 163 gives -0.031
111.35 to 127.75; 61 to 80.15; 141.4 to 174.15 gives 0.237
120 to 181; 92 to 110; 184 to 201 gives 0.047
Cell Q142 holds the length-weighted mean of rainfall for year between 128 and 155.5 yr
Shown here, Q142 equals 116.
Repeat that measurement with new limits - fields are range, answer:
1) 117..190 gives 115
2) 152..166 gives 116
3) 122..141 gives 121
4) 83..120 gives 127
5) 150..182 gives 115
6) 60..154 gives 130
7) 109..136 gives 109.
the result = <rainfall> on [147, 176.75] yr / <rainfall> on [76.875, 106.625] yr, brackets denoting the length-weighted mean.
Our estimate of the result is 0.78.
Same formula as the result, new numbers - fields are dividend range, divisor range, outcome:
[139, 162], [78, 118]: 0.86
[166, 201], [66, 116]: 0.81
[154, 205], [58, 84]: 0.74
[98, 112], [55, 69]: 0.83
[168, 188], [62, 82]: 0.75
